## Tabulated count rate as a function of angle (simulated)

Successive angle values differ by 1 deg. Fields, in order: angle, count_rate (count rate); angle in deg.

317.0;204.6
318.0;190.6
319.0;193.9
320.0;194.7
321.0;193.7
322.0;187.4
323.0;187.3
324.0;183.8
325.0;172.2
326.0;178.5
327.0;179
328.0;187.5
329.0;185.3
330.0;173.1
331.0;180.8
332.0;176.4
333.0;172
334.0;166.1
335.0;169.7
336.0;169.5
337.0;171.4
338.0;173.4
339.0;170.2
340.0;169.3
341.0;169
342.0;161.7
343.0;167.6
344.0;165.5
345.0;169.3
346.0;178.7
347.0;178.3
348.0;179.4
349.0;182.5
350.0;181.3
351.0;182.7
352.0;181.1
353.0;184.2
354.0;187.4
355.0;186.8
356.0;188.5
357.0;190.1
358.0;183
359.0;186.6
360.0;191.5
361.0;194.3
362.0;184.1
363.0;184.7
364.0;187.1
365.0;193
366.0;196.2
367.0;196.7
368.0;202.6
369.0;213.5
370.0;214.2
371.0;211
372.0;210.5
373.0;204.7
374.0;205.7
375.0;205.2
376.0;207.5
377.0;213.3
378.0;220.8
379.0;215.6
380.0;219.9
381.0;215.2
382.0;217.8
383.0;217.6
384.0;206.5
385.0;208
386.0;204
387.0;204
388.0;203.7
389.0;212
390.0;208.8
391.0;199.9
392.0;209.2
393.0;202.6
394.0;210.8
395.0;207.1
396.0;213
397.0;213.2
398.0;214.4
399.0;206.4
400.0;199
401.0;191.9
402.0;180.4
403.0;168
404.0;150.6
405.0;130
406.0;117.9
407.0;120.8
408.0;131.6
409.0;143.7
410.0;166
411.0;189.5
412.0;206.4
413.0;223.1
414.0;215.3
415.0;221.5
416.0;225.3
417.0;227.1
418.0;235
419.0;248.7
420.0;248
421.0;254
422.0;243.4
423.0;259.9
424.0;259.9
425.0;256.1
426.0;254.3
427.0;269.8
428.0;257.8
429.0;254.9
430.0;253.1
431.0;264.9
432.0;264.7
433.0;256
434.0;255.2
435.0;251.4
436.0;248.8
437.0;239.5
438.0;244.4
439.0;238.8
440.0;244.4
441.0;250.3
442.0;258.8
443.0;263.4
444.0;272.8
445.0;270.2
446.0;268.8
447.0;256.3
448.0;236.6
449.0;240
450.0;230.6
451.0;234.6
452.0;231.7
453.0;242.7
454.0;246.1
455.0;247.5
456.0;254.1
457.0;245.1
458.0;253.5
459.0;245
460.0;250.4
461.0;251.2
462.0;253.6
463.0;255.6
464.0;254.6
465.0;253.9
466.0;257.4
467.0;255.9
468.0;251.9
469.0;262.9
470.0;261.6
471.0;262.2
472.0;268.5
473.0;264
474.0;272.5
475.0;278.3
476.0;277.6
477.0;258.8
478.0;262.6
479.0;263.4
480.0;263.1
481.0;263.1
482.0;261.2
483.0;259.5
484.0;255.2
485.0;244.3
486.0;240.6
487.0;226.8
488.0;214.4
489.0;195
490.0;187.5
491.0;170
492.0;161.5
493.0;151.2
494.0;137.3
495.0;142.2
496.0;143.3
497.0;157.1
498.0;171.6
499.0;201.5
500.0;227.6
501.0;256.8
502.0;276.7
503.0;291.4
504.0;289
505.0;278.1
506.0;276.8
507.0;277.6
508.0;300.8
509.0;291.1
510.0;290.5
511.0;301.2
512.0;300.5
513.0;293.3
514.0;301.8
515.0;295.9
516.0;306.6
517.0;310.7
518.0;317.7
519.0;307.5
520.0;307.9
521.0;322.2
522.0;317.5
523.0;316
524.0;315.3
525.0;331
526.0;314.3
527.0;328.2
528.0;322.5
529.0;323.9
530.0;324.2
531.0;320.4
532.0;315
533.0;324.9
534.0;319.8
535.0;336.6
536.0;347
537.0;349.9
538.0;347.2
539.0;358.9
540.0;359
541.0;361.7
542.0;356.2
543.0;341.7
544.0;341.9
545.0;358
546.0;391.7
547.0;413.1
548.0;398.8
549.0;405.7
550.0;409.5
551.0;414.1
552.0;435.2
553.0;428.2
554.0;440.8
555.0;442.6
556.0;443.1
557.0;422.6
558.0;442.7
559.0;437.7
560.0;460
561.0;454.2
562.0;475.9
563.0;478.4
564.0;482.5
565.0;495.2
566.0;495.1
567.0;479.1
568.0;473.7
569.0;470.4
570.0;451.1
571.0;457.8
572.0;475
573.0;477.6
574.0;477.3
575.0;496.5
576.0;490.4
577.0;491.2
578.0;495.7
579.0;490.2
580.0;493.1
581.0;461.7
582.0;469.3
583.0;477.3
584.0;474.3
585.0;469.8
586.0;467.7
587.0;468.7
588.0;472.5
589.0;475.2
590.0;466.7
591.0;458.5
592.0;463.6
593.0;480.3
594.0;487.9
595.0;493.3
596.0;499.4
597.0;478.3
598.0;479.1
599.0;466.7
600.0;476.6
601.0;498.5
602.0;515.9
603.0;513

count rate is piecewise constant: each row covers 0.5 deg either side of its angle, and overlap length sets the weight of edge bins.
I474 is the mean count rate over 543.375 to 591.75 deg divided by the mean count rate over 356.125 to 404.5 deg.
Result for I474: 2.3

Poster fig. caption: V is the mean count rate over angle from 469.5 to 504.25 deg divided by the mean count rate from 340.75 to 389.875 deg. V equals 1.2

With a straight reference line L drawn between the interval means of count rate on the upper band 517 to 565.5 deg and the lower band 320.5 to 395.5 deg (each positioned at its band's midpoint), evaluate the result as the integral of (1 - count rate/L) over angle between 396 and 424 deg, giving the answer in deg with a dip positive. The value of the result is 5.2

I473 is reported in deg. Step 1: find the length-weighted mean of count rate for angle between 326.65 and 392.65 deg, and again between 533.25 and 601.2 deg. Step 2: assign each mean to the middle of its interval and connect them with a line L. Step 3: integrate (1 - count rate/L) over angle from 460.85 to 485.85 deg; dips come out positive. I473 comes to 5.2 deg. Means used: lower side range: 191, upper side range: 443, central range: 260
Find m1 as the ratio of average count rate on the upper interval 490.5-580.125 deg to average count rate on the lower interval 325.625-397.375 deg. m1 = 1.8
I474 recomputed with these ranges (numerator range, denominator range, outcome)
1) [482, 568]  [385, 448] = 1.46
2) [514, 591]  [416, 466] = 1.62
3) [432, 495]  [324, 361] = 1.37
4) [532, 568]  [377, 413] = 2.11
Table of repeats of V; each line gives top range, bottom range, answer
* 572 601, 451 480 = 1.87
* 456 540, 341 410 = 1.41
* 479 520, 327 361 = 1.39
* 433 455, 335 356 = 1.42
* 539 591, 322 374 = 2.43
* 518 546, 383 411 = 1.78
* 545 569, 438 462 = 1.78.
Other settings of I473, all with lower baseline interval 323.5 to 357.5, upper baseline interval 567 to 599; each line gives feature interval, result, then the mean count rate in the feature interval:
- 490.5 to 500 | 5.3 deg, 163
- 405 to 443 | 7.1 deg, 229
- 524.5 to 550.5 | 4.4 deg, 350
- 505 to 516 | 2.7 deg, 293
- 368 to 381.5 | 0.5 deg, 212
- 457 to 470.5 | 3.1 deg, 254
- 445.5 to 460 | 3.2 deg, 245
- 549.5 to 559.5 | 0.2 deg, 432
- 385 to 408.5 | 5.5 deg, 187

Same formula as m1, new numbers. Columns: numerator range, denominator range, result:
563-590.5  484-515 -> 2.04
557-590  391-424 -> 2.37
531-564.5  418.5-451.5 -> 1.56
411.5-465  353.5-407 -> 1.26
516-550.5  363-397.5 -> 1.64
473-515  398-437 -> 1.12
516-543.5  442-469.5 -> 1.31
